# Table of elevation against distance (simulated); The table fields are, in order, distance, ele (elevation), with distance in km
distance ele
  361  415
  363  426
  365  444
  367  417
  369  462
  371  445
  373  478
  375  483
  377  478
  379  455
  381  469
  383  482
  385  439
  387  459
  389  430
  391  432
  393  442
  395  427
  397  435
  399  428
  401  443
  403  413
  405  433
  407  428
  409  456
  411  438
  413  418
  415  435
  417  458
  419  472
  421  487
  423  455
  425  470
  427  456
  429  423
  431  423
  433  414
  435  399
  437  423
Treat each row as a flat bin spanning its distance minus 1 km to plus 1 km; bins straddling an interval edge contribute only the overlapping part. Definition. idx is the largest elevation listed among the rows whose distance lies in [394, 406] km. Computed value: 443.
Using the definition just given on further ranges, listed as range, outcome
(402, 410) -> 456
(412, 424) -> 487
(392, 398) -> 442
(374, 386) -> 483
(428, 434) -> 423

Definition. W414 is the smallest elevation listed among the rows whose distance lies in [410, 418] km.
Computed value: 418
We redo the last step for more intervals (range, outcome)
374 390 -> 430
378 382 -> 455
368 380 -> 445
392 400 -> 427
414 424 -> 435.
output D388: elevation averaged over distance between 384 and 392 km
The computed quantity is 440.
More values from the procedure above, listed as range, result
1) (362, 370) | 437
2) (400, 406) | 430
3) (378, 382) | 462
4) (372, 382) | 473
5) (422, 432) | 445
